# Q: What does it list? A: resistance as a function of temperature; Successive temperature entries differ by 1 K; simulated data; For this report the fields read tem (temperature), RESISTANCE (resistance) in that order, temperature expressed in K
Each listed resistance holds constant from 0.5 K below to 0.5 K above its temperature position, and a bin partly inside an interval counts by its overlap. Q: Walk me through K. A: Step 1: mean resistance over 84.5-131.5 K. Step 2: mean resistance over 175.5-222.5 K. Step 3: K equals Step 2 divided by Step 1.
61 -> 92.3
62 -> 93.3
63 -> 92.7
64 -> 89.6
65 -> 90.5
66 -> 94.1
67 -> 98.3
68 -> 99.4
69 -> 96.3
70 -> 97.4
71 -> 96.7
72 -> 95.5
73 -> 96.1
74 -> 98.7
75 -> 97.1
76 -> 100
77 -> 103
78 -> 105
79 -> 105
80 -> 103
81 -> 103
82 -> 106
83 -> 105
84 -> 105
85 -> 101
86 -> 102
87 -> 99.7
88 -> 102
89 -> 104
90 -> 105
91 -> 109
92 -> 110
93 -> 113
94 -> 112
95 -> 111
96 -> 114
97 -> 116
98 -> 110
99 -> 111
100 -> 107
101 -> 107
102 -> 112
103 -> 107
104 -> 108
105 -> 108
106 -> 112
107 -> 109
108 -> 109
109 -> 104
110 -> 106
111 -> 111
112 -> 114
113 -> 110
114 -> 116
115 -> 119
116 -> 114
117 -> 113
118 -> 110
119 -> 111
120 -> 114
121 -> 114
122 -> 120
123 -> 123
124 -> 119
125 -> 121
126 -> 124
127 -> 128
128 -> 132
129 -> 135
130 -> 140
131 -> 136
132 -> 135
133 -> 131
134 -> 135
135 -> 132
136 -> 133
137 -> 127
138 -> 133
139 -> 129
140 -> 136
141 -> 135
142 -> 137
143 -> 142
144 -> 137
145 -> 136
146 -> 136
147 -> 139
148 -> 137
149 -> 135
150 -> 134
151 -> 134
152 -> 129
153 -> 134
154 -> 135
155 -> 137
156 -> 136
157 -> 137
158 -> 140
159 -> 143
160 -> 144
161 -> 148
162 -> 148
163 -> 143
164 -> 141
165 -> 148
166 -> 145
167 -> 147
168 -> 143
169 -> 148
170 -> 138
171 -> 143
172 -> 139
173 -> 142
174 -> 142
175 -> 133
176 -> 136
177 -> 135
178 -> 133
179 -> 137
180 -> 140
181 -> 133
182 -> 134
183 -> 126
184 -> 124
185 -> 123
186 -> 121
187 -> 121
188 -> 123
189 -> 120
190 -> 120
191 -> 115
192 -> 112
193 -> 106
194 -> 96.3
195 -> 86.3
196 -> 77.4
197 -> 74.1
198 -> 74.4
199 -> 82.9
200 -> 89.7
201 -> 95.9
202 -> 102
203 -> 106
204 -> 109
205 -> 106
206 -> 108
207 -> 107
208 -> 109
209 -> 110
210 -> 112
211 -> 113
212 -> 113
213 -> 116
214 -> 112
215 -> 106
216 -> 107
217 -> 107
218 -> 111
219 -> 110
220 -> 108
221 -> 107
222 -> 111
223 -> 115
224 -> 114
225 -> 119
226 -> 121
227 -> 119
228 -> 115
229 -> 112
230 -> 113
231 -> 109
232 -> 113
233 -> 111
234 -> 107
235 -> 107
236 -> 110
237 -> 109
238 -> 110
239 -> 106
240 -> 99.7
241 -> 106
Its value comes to 0.98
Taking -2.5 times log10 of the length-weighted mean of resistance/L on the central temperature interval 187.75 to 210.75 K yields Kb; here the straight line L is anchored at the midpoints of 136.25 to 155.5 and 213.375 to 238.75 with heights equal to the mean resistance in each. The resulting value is 0.17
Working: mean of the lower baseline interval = 135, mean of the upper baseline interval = 111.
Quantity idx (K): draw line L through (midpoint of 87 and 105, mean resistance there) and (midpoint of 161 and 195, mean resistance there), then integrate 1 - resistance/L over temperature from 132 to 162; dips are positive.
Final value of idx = -3.2 K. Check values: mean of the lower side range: 109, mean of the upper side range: 132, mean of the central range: 136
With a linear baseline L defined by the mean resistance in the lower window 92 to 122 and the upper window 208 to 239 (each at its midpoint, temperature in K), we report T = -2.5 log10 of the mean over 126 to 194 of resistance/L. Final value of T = -0.202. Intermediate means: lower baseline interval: 111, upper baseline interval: 111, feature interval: 134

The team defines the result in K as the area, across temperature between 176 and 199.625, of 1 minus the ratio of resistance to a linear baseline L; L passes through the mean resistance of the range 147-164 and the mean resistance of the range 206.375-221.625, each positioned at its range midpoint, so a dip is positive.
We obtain 1.8 K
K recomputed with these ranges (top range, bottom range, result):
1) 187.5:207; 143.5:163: 0.73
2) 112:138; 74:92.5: 1.20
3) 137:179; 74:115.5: 1.29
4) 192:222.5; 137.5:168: 0.74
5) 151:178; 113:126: 1.21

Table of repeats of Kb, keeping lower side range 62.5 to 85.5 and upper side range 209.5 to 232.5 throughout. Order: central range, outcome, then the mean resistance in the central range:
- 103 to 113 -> -0.070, 109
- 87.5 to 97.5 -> -0.092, 110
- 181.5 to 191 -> -0.130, 123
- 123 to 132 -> -0.238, 129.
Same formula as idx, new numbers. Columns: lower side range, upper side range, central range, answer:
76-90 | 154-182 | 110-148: -0.83 K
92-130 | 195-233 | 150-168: -4.86 K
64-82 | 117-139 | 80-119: 1.05 K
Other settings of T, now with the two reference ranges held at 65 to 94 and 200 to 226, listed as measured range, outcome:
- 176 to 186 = -0.22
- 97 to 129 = -0.10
